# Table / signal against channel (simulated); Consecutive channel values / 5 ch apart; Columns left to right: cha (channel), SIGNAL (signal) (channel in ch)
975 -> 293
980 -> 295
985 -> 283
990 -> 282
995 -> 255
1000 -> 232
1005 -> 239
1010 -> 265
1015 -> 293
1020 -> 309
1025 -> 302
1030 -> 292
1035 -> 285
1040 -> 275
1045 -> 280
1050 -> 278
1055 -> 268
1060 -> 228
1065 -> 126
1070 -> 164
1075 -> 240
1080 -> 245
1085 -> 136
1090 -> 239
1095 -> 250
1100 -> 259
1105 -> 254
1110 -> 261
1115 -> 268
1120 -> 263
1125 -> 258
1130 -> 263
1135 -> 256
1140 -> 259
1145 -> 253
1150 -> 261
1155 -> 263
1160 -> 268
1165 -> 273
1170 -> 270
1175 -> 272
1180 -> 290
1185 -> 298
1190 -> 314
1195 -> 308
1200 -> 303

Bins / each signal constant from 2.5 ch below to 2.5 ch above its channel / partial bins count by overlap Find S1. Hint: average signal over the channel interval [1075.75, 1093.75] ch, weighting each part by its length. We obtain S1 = 213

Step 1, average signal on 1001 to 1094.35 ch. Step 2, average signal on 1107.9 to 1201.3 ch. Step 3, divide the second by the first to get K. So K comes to 1.1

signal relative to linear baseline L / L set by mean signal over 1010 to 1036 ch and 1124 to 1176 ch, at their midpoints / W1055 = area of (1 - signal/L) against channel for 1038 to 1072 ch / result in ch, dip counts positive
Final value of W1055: 6.5 ch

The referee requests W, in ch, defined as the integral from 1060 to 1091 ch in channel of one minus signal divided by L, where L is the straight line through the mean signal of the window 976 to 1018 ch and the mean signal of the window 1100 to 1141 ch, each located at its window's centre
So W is 8.4 ch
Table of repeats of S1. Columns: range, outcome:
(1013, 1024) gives 302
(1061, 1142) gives 234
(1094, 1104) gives 255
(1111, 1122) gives 265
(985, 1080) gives 257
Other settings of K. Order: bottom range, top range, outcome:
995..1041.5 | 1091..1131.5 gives 0.94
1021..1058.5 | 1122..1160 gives 0.92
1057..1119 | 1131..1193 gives 1.22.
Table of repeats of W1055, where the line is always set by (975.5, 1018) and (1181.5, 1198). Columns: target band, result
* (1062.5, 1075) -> 5.26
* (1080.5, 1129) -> 7.72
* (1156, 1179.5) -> 2.31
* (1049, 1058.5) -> 0.43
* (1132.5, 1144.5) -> 1.59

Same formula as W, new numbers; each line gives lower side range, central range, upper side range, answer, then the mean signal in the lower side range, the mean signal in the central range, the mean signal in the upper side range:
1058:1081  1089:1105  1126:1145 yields -2.0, 197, 251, 258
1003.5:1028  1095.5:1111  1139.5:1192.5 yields 1.2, 284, 257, 275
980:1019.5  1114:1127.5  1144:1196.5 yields 0.7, 268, 262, 279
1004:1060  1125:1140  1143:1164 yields 0.3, 279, 259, 262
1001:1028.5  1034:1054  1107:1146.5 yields -0.3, 279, 278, 260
